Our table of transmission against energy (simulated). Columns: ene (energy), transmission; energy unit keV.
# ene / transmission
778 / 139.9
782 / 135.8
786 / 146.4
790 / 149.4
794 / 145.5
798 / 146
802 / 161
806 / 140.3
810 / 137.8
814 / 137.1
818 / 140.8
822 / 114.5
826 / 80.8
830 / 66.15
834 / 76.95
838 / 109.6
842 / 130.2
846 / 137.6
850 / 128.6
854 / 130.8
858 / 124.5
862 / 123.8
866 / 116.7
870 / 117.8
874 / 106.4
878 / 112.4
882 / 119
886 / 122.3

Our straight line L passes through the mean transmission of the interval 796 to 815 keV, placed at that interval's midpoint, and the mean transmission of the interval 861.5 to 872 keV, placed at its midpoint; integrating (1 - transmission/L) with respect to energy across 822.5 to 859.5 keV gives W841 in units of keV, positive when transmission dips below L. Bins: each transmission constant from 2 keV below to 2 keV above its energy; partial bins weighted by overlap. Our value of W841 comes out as 5.6 keV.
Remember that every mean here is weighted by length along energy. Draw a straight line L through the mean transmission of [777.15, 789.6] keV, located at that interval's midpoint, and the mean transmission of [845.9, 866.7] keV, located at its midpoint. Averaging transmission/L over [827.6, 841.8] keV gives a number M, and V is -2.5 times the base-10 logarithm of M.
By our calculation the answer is 0.41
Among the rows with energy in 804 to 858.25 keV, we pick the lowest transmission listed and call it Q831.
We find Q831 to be 66.15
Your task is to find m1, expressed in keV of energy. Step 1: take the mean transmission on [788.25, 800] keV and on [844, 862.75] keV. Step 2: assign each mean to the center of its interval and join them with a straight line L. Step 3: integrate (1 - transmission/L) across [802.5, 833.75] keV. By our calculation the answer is 5.3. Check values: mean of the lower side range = 147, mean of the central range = 117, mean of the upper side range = 129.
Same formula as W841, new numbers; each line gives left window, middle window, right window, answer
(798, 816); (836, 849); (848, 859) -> 0.6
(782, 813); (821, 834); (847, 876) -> 4.9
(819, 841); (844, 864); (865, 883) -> -4.7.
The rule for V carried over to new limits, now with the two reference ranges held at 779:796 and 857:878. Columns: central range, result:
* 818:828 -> 0.238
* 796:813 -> -0.057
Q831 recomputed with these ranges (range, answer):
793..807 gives 140.3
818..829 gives 80.8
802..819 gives 137.1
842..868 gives 116.7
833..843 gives 76.95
